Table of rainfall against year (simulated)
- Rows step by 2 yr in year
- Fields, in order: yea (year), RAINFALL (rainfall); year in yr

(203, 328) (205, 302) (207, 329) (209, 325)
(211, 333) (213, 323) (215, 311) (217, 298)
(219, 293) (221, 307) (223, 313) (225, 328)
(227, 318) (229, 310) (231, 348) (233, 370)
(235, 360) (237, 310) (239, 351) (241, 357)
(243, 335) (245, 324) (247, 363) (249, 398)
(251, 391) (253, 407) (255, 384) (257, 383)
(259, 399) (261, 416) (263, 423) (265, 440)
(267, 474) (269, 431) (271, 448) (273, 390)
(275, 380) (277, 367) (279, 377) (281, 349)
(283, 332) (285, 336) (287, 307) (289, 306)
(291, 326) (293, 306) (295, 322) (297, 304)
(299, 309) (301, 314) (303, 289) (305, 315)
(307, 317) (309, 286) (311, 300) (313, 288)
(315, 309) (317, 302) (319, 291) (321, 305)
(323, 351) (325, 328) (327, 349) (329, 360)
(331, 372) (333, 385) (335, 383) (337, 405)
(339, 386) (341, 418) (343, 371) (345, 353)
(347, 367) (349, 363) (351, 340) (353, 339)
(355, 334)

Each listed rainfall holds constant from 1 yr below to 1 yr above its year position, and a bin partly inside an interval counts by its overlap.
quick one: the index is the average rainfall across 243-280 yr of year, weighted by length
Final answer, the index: 398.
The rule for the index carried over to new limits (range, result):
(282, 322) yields 308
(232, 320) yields 352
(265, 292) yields 374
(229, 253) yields 355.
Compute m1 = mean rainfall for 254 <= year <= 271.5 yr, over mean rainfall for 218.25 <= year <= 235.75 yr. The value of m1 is 1.29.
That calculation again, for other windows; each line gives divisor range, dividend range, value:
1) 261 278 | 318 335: 0.82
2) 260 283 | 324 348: 0.92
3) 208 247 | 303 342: 1.03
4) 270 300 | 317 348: 1.05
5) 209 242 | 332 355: 1.14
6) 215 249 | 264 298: 1.10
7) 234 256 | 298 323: 0.84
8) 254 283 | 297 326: 0.76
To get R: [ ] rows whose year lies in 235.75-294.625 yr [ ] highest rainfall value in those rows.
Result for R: 474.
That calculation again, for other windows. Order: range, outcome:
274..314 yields 380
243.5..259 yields 407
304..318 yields 317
